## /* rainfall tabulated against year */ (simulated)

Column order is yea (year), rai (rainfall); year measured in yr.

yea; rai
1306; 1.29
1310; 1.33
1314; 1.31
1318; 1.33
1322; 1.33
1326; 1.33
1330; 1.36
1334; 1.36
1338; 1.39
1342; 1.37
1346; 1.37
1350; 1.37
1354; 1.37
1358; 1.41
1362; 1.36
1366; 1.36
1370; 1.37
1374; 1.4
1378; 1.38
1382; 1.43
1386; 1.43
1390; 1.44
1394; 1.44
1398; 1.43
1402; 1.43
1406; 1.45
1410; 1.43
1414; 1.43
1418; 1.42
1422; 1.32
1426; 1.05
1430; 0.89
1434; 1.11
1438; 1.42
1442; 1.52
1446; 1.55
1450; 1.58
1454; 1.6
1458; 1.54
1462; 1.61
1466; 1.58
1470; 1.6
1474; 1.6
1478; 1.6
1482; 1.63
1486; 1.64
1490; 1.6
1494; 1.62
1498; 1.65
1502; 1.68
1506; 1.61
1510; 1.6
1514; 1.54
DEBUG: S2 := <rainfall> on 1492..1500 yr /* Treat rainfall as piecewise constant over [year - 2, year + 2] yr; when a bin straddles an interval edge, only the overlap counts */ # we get 1.64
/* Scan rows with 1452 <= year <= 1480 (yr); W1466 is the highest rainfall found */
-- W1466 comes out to 1.61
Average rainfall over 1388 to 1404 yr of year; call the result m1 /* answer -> 1.44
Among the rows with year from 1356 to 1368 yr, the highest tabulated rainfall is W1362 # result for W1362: 1.41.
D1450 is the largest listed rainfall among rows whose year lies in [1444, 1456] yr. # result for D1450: 1.6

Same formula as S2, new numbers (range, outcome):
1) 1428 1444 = 1.24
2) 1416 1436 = 1.16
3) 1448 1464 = 1.58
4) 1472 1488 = 1.62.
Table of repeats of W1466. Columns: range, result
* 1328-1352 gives 1.39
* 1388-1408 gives 1.45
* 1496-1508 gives 1.68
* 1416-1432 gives 1.42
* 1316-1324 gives 1.33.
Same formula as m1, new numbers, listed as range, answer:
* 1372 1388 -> 1.41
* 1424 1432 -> 0.97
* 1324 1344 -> 1.36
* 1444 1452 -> 1.56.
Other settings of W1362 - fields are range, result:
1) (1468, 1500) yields 1.65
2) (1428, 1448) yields 1.55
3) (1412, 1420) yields 1.43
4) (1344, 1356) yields 1.37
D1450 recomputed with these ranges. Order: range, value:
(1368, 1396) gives 1.44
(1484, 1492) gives 1.64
